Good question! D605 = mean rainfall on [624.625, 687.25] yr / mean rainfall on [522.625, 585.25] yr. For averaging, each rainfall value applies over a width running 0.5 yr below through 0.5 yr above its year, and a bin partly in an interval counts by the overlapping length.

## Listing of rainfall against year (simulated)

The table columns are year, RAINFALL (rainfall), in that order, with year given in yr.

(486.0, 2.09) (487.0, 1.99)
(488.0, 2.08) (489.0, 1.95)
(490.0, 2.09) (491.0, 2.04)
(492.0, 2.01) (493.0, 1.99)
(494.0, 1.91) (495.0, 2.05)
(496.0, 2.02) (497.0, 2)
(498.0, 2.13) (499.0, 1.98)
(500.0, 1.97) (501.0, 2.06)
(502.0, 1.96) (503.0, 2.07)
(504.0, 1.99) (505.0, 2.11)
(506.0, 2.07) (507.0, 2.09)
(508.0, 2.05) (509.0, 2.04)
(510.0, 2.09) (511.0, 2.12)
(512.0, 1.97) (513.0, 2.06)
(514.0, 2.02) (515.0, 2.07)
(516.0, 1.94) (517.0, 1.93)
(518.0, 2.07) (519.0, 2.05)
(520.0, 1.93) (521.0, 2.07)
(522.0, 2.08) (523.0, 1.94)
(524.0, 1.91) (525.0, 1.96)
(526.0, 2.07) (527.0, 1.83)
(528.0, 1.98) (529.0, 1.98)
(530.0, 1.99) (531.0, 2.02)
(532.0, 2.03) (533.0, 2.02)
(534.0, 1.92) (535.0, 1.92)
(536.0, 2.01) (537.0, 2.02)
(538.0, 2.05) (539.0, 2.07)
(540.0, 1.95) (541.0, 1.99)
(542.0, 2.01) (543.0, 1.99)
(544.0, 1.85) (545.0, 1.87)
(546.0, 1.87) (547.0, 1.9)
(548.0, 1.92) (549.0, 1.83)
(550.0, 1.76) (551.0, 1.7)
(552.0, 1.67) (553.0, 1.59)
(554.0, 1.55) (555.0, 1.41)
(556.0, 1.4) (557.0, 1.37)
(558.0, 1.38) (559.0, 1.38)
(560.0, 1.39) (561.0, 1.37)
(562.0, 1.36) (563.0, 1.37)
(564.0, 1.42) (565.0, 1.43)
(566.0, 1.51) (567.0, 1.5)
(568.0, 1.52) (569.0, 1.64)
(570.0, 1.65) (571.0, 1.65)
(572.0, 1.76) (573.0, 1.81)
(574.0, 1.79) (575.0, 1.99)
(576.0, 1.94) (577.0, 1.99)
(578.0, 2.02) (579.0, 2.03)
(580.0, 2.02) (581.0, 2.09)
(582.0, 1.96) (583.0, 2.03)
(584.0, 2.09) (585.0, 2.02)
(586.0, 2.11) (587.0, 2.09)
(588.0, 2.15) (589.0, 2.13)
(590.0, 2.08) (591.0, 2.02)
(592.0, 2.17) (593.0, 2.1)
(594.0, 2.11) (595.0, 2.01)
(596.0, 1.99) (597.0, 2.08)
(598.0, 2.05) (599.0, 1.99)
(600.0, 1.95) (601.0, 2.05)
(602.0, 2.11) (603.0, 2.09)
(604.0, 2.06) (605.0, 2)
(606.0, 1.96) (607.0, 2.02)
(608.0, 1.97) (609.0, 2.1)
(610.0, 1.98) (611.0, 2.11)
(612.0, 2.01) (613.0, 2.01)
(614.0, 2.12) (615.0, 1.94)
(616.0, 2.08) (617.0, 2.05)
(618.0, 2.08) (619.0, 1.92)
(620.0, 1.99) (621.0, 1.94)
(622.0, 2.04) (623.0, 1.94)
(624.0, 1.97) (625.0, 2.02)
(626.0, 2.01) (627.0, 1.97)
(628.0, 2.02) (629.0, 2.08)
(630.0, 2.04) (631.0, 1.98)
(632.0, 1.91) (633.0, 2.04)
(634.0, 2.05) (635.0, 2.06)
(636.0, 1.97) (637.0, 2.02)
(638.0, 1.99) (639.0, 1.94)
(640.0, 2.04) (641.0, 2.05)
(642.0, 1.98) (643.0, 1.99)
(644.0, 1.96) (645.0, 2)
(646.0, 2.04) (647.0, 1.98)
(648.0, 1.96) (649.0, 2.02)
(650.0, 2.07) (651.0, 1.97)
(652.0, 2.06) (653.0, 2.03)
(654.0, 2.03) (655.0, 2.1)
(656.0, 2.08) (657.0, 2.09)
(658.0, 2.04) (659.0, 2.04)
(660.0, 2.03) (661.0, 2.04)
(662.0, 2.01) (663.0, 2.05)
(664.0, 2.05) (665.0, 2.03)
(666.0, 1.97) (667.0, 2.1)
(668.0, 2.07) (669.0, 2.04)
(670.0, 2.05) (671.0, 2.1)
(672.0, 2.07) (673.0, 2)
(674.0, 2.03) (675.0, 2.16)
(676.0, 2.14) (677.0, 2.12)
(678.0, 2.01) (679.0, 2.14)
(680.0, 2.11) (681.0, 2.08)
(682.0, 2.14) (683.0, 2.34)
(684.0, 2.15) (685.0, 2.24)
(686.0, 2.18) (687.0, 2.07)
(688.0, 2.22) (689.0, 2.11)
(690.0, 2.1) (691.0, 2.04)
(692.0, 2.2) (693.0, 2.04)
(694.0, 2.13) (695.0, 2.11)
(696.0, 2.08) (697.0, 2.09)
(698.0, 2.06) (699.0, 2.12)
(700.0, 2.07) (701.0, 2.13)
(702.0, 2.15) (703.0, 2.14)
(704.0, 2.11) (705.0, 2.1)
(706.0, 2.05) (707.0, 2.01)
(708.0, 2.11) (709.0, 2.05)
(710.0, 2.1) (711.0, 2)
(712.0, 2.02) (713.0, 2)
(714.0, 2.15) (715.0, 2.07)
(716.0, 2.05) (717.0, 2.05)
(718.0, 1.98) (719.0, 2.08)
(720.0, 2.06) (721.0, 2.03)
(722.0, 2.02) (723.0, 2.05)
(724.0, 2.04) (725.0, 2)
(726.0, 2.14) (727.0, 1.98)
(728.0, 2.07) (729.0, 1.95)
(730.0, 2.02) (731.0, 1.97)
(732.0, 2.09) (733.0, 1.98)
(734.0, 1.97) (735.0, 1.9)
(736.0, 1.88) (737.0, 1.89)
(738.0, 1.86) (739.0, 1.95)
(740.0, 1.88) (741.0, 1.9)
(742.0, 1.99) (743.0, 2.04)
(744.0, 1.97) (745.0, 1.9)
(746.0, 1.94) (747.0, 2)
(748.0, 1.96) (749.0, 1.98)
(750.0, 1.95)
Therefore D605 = 1.14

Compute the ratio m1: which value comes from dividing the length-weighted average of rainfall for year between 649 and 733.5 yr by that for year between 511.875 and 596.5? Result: 1.11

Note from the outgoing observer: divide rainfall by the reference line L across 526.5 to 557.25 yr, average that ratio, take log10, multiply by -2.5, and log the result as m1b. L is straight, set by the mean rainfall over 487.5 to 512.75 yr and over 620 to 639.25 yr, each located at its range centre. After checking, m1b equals 0.093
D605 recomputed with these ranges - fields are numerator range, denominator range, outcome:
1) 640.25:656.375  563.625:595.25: 1.06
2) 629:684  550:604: 1.13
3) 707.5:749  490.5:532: 0.99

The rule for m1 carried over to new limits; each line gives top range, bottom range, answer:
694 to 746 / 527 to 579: 1.15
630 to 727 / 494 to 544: 1.03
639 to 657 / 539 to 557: 1.14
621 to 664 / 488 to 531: 1.00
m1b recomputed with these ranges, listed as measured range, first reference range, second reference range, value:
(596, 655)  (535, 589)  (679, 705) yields -0.04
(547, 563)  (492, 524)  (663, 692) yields 0.31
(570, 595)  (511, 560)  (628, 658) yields -0.03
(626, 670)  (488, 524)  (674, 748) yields 0.01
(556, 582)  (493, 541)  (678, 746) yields 0.22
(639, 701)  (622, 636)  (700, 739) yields -0.03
